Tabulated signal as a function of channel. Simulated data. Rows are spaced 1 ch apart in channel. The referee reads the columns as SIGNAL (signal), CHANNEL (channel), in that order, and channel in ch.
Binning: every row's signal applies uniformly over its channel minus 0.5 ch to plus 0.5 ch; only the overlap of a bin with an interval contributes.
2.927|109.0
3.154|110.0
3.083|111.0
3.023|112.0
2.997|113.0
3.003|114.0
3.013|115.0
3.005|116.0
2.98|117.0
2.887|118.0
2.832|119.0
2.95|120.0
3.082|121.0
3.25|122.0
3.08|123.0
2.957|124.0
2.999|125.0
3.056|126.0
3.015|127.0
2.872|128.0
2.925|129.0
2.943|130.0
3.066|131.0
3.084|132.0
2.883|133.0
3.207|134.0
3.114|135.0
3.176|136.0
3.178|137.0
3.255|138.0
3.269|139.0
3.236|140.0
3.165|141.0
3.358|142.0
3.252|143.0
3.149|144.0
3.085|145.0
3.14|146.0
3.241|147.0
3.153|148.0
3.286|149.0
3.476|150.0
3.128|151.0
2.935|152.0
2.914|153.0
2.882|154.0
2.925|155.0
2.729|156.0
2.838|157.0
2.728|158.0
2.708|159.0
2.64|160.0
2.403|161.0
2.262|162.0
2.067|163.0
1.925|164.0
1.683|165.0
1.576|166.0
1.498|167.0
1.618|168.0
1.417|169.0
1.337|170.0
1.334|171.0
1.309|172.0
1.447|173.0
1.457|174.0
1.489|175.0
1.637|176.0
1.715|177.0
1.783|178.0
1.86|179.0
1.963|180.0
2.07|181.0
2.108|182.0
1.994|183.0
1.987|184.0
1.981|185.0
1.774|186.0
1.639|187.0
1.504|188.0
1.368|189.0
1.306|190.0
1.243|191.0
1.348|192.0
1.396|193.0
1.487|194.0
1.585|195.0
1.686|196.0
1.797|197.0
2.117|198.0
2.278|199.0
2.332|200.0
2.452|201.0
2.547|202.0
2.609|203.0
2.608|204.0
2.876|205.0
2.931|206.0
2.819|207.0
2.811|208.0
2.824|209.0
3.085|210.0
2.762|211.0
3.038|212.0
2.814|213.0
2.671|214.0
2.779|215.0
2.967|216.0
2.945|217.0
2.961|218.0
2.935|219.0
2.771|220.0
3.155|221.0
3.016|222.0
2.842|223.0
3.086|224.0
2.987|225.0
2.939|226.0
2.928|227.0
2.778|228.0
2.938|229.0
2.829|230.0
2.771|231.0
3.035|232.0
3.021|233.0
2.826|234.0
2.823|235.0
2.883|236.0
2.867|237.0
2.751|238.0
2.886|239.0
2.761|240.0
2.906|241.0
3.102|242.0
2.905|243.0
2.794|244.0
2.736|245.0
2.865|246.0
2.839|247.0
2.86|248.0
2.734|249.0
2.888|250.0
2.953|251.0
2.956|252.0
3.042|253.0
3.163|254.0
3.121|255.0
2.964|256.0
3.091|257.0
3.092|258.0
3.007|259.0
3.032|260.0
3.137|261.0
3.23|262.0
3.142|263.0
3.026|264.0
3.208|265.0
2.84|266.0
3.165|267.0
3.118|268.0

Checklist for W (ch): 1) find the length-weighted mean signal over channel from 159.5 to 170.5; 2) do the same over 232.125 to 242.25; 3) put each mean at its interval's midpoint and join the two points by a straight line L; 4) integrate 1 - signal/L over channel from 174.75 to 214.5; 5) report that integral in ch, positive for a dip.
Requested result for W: 3.23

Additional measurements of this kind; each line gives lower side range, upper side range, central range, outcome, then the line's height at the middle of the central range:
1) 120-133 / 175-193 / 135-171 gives -3.61 ch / 2.41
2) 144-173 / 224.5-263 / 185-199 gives 5.49 ch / 2.63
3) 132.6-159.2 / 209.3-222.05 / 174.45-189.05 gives 5.82 ch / 3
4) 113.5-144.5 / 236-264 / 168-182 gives 6.51 ch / 3.03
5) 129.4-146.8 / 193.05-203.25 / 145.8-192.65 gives 9.37 ch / 2.58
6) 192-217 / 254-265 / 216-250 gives -1.39 ch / 2.79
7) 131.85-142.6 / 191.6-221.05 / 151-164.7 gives 1.68 ch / 2.98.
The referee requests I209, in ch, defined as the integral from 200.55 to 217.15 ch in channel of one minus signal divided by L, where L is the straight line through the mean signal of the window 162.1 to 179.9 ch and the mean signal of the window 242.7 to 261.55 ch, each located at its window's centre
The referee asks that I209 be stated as -4.06 ch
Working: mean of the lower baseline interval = 1.62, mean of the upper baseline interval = 2.96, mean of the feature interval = 2.79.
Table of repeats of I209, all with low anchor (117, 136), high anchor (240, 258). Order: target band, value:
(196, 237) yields 2.48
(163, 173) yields 4.83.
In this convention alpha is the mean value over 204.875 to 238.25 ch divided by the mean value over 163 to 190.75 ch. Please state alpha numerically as 1.74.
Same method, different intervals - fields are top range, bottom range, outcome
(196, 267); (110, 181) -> 1.08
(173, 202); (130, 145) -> 0.56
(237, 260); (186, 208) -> 1.46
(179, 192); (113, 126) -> 0.58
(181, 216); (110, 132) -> 0.73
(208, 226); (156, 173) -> 1.48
